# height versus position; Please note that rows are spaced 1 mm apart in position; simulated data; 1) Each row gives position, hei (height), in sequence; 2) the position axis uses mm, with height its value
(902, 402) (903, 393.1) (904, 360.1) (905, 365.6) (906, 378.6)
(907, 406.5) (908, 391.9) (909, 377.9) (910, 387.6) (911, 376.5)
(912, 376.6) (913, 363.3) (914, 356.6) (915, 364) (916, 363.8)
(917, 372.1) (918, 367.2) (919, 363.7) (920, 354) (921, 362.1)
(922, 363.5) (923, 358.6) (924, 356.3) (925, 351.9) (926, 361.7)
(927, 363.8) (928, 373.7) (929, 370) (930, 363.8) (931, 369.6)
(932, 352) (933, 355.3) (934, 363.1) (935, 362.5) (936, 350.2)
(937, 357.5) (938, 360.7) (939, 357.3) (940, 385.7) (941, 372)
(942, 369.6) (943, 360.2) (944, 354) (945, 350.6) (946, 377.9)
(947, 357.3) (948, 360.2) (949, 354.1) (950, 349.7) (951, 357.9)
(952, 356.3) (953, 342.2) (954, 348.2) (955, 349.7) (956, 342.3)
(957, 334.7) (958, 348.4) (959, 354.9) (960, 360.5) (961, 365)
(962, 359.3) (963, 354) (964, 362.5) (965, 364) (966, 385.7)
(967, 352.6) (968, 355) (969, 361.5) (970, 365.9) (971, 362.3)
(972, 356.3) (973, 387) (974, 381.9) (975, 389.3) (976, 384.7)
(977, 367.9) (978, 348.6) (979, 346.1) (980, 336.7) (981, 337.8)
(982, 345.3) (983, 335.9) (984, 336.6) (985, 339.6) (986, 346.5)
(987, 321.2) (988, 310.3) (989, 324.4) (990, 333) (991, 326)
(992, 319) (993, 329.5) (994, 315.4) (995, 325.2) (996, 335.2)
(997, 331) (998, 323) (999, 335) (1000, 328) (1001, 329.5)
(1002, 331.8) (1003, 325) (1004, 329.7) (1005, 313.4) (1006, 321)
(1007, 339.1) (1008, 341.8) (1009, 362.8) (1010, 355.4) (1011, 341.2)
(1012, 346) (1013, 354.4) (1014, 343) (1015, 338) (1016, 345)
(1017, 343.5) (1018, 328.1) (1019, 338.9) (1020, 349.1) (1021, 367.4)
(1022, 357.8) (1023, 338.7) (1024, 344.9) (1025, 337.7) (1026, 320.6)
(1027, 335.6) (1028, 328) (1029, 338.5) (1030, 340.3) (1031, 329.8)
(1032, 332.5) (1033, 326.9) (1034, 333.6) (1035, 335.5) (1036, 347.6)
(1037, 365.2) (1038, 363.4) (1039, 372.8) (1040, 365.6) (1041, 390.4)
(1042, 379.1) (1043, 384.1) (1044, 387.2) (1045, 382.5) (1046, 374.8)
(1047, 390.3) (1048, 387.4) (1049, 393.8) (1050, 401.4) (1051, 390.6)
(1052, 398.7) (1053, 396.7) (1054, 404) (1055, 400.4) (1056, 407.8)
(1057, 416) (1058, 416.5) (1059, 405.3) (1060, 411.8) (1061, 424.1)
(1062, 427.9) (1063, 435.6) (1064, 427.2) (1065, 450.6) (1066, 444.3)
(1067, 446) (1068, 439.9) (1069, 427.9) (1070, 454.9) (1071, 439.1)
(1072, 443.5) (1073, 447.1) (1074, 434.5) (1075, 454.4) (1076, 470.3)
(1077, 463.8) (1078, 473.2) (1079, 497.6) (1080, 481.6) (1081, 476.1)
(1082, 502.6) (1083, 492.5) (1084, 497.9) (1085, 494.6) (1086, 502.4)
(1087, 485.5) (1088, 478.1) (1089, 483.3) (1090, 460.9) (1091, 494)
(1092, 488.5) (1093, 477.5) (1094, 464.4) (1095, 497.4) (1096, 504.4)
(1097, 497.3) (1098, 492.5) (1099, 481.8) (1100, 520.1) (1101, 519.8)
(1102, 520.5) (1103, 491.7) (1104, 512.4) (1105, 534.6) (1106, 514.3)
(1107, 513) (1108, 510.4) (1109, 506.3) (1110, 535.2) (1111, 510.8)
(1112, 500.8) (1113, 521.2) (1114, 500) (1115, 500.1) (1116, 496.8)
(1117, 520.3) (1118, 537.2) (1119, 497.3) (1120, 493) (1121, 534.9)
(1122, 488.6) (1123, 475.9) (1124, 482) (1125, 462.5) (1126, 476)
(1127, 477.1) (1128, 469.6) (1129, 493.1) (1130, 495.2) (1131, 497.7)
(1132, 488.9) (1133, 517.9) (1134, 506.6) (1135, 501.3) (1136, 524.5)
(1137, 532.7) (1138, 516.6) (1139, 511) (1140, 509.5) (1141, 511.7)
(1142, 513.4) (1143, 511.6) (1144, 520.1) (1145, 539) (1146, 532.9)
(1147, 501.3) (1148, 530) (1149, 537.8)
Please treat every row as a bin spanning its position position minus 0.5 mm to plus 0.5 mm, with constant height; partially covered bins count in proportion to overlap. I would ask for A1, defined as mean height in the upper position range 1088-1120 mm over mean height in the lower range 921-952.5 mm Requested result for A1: 1.39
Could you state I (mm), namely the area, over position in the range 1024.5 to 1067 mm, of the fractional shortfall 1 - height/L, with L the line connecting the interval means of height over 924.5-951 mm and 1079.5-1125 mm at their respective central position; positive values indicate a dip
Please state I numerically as 6.67 mm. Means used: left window 362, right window 499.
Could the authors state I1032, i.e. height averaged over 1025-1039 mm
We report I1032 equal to 339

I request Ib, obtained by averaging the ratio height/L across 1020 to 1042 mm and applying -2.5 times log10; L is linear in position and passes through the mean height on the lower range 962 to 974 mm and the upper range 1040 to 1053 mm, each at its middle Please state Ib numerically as 0.11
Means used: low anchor 365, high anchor 388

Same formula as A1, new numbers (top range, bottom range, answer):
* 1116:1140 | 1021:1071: 1.30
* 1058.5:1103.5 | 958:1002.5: 1.35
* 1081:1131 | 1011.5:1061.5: 1.36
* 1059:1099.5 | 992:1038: 1.38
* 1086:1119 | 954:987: 1.41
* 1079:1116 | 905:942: 1.36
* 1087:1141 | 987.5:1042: 1.48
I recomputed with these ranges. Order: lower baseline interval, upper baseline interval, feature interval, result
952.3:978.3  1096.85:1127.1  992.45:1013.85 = 3.4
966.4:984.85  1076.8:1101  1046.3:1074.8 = 2.3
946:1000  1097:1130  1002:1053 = 6.9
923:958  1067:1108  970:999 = 3.8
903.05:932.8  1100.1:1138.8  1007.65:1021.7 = 2.8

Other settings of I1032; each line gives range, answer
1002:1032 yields 340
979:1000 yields 331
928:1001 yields 352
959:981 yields 363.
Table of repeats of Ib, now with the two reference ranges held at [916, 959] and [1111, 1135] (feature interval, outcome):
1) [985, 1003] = 0.220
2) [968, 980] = 0.057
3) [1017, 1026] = 0.222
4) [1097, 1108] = -0.060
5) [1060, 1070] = 0.045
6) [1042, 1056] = 0.132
